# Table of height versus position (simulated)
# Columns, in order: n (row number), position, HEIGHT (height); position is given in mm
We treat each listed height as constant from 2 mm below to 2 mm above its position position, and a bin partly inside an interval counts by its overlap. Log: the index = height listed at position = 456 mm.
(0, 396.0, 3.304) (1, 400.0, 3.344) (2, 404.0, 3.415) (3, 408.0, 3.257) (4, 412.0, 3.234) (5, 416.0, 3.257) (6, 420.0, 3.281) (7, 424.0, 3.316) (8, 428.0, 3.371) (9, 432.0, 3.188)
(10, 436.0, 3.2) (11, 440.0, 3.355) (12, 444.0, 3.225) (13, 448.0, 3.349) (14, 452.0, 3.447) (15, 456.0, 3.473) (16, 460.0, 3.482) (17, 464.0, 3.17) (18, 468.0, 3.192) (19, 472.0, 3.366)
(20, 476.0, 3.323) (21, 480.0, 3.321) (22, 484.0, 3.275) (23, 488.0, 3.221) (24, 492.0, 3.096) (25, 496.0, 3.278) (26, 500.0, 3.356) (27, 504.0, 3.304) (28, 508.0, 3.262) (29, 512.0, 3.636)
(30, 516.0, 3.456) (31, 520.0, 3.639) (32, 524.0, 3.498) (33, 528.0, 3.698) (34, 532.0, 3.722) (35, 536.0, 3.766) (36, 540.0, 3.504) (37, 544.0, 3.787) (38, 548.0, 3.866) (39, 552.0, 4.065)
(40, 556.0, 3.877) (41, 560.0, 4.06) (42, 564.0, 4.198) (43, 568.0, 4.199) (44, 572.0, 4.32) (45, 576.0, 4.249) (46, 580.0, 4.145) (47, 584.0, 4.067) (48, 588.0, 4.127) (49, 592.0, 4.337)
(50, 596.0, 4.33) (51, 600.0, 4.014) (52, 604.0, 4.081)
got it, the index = 3.473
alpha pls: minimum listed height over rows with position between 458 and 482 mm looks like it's 3.17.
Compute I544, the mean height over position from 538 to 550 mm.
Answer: 3.72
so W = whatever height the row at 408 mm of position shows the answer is 3.257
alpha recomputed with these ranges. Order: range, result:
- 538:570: 3.504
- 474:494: 3.096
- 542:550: 3.787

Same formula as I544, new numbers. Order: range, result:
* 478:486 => 3.3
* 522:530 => 3.6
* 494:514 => 3.37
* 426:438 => 3.25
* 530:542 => 3.66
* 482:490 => 3.25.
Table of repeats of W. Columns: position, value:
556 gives 3.877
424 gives 3.316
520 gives 3.639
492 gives 3.096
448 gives 3.349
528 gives 3.698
